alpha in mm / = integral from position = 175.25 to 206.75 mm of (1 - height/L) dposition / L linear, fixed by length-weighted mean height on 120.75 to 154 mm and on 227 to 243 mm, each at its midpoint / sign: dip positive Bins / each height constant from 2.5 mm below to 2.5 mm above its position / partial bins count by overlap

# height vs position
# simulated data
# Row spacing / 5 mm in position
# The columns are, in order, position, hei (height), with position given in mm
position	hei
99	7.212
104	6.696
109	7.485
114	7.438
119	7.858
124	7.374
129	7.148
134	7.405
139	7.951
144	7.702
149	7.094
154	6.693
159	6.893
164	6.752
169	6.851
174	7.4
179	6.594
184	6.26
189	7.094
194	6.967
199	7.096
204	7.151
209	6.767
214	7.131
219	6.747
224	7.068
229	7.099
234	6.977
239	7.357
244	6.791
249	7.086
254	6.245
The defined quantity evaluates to 1.57 mm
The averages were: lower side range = 7.4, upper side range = 7.11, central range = 6.88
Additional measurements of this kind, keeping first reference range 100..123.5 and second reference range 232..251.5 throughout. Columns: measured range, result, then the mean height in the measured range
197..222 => 0.54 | 6.98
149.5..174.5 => 1.20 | 6.89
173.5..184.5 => 0.73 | 6.72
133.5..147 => -0.76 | 7.71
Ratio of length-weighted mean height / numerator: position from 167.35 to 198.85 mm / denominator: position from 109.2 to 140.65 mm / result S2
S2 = 0.9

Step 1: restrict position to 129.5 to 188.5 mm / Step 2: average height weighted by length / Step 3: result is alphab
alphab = 7.06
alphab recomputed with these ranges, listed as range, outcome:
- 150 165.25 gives 6.81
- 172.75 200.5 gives 6.87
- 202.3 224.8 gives 6.96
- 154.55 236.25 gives 6.92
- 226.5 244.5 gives 7.09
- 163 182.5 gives 6.88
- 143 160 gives 7.06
